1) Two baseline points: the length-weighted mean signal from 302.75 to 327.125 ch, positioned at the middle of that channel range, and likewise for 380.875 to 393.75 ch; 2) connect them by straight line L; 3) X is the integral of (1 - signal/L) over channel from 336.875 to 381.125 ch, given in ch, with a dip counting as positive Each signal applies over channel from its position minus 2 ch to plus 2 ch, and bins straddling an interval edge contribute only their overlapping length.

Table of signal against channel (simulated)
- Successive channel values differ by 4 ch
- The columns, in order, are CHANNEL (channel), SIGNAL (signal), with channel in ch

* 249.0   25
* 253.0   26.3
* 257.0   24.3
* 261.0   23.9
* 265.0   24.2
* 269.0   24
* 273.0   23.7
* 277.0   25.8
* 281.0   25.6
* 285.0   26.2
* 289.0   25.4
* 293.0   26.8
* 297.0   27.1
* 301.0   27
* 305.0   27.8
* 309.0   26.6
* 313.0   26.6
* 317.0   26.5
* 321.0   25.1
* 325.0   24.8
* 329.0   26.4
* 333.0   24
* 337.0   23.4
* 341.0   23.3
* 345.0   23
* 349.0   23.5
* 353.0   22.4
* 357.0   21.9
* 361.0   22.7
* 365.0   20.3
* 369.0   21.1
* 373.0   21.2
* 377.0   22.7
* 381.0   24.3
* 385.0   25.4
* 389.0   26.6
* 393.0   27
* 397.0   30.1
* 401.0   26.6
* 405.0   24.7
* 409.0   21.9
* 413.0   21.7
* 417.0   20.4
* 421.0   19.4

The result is 6.26 ch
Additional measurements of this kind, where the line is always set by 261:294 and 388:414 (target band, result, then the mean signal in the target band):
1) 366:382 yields 2.2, 22.1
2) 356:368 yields 1.8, 21.6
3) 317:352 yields 1.5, 24.3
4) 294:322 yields -1.7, 26.7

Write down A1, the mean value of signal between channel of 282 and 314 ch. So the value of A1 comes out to 26.7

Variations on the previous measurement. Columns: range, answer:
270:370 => 24.7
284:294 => 26.1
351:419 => 23.6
